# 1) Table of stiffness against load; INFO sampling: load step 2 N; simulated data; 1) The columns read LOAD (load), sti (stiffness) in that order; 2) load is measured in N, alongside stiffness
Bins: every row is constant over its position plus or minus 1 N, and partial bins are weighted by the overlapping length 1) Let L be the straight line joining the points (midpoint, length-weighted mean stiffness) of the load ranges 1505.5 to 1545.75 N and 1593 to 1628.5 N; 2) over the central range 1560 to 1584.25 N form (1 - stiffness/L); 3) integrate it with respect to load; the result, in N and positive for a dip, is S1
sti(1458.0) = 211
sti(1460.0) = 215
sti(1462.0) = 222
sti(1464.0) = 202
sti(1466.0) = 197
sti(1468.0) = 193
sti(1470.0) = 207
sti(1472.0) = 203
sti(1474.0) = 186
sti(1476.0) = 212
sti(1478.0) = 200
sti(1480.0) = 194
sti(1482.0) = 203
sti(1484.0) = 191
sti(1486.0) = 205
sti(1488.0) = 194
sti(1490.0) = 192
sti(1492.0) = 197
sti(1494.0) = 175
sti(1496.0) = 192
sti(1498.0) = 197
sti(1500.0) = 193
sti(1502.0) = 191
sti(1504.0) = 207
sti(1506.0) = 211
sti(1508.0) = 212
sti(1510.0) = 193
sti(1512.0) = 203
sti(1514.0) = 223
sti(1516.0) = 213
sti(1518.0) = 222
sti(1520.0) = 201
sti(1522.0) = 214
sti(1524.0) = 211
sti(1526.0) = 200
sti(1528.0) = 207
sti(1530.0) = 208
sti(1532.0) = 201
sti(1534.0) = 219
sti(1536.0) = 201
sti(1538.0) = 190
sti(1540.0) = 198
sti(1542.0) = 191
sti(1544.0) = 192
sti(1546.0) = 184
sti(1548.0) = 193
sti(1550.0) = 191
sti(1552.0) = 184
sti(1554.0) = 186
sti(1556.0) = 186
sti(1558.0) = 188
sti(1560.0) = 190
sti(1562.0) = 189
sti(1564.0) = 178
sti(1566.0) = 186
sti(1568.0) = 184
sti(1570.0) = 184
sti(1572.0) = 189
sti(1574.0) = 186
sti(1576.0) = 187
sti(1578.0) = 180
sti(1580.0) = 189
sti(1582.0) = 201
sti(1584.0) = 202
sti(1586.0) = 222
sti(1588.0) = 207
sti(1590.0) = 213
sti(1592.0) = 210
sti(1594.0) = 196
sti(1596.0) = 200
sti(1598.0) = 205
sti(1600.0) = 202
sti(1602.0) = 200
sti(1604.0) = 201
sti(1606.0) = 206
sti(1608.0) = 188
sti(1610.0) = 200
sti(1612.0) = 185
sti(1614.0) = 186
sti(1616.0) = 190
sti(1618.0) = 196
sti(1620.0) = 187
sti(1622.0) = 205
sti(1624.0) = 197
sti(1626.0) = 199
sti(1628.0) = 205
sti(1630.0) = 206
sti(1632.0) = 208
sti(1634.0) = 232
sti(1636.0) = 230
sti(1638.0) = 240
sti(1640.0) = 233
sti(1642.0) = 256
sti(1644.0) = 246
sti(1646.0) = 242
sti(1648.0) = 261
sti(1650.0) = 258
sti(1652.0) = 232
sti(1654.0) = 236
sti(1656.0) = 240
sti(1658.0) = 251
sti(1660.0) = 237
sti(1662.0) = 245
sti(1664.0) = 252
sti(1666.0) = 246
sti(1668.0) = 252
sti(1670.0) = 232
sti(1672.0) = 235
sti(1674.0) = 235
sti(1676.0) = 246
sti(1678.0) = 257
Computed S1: 1.6 N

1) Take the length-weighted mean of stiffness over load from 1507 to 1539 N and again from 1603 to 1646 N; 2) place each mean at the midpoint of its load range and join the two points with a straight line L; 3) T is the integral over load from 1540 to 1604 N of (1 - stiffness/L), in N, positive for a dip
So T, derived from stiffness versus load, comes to 4.6 N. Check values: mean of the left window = 207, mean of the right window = 210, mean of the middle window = 194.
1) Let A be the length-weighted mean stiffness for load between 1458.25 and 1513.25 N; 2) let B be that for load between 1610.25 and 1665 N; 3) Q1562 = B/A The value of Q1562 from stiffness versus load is 1.1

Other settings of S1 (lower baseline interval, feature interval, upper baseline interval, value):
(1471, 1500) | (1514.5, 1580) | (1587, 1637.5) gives 1.3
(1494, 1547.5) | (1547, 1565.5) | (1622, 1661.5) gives 2.1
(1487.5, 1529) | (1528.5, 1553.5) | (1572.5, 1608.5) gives 0.7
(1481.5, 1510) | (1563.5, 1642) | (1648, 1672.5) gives 9.1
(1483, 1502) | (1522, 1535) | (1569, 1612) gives -0.9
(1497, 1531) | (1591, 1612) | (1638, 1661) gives 2.8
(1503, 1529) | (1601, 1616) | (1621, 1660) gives 2.0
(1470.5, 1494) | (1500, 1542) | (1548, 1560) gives -3.0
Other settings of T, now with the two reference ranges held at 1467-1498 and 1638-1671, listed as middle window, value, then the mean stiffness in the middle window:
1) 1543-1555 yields 1.5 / 188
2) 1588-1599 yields 1.1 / 205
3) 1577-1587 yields 1.1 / 199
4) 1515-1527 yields -0.2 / 210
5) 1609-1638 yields 4.1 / 203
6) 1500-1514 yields 0.0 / 204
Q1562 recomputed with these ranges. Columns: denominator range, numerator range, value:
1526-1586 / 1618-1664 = 1.19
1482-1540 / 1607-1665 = 1.10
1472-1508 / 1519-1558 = 1.00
